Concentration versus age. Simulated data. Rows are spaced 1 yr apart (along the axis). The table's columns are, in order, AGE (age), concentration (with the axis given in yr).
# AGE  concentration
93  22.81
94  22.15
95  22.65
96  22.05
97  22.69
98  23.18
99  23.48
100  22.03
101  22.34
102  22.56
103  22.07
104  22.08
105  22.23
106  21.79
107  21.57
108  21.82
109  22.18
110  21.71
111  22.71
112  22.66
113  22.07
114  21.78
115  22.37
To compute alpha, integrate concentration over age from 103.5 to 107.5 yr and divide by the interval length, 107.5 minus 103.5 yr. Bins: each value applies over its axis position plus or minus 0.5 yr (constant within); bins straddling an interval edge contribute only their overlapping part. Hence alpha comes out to 21.9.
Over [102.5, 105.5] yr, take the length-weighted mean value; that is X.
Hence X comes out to 22.1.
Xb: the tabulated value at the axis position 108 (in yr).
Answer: 21.82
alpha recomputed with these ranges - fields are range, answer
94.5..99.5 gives 22.8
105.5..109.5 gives 21.8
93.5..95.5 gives 22.4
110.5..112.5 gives 22.7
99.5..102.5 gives 22.3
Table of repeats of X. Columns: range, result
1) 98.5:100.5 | 22.8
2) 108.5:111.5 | 22.2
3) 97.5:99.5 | 23.3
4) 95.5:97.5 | 22.4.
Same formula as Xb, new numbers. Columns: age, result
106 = 21.79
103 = 22.07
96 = 22.05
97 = 22.69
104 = 22.08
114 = 21.78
